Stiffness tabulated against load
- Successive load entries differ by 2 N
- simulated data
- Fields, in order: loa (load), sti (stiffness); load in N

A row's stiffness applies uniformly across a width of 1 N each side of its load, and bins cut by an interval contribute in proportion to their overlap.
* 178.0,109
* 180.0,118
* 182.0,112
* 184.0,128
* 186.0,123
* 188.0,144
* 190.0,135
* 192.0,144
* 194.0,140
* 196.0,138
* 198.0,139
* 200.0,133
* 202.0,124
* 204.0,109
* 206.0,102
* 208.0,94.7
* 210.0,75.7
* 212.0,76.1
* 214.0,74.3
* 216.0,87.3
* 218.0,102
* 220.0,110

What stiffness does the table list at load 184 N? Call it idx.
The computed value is 128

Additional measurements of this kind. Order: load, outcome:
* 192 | 144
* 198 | 139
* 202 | 124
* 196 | 138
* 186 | 123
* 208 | 94.7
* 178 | 109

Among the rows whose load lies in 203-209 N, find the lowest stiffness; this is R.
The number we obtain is 94.7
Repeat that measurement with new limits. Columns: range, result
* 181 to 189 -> 112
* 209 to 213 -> 75.7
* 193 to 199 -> 138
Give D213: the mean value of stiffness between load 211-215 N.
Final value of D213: 75.2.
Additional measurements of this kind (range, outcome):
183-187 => 126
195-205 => 129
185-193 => 136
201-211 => 101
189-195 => 140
